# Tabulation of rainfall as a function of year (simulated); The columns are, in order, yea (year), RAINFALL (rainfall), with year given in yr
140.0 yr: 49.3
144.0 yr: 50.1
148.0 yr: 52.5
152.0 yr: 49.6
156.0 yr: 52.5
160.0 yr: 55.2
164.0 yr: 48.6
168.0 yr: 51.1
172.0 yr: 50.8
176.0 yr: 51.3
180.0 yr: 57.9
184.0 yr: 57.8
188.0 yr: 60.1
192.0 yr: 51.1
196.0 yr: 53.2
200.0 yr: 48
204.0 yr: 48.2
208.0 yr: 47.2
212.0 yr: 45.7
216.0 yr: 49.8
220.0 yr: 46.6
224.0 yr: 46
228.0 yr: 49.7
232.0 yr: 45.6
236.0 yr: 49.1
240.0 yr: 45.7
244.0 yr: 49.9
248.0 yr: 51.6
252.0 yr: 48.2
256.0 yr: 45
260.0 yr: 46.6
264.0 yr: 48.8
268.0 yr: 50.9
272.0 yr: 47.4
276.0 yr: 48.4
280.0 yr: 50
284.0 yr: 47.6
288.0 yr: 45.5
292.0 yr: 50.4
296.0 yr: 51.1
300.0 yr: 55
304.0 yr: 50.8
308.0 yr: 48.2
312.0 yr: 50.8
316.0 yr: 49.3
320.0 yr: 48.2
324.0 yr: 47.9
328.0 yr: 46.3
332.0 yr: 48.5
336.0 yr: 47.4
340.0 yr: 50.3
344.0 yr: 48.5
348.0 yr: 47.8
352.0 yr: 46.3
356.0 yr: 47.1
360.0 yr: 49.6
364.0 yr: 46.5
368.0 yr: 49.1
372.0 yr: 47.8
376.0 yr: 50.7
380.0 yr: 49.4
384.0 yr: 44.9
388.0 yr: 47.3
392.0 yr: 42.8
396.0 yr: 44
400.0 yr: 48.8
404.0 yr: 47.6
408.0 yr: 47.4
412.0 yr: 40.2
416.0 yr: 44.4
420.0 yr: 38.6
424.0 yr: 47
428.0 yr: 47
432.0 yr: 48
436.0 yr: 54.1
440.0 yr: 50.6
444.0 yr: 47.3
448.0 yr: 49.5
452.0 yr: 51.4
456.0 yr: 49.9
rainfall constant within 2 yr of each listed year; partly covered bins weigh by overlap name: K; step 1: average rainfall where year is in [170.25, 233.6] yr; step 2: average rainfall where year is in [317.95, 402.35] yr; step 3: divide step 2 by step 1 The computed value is 0.94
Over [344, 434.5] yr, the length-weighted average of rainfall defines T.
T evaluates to 46.6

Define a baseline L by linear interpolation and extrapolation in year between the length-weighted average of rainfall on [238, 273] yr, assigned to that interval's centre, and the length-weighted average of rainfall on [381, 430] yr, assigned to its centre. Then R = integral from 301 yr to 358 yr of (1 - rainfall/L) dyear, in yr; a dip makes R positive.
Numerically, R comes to -2.20 yr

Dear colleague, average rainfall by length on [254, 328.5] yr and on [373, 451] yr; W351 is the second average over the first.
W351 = 1.0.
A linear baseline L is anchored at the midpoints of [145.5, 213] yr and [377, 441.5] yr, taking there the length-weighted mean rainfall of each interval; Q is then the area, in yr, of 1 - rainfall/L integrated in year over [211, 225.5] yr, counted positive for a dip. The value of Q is 1.08 yr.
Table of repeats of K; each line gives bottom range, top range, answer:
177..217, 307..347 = 0.93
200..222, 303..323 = 1.04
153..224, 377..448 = 0.91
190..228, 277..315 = 1.03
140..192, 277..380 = 0.92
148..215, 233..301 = 0.94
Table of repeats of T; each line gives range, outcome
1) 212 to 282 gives 48.1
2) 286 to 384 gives 48.8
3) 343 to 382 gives 48.3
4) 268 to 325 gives 49.4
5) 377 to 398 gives 45.9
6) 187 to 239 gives 49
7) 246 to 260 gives 48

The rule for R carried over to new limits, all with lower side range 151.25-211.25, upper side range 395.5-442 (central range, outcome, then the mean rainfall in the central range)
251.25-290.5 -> 1.68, 47.9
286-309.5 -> -0.40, 50.2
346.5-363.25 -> 0.15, 47.6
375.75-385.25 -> -0.14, 48.2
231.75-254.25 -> 0.94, 48.5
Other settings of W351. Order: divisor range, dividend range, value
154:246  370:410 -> 0.93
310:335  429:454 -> 1.03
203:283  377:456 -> 0.98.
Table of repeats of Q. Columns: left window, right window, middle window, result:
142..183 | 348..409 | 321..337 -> 0.27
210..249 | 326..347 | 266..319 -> -1.72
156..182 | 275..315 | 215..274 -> 3.30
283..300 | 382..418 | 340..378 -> -1.15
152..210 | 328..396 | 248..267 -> 0.94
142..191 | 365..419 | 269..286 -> 0.43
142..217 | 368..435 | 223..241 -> 1.07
